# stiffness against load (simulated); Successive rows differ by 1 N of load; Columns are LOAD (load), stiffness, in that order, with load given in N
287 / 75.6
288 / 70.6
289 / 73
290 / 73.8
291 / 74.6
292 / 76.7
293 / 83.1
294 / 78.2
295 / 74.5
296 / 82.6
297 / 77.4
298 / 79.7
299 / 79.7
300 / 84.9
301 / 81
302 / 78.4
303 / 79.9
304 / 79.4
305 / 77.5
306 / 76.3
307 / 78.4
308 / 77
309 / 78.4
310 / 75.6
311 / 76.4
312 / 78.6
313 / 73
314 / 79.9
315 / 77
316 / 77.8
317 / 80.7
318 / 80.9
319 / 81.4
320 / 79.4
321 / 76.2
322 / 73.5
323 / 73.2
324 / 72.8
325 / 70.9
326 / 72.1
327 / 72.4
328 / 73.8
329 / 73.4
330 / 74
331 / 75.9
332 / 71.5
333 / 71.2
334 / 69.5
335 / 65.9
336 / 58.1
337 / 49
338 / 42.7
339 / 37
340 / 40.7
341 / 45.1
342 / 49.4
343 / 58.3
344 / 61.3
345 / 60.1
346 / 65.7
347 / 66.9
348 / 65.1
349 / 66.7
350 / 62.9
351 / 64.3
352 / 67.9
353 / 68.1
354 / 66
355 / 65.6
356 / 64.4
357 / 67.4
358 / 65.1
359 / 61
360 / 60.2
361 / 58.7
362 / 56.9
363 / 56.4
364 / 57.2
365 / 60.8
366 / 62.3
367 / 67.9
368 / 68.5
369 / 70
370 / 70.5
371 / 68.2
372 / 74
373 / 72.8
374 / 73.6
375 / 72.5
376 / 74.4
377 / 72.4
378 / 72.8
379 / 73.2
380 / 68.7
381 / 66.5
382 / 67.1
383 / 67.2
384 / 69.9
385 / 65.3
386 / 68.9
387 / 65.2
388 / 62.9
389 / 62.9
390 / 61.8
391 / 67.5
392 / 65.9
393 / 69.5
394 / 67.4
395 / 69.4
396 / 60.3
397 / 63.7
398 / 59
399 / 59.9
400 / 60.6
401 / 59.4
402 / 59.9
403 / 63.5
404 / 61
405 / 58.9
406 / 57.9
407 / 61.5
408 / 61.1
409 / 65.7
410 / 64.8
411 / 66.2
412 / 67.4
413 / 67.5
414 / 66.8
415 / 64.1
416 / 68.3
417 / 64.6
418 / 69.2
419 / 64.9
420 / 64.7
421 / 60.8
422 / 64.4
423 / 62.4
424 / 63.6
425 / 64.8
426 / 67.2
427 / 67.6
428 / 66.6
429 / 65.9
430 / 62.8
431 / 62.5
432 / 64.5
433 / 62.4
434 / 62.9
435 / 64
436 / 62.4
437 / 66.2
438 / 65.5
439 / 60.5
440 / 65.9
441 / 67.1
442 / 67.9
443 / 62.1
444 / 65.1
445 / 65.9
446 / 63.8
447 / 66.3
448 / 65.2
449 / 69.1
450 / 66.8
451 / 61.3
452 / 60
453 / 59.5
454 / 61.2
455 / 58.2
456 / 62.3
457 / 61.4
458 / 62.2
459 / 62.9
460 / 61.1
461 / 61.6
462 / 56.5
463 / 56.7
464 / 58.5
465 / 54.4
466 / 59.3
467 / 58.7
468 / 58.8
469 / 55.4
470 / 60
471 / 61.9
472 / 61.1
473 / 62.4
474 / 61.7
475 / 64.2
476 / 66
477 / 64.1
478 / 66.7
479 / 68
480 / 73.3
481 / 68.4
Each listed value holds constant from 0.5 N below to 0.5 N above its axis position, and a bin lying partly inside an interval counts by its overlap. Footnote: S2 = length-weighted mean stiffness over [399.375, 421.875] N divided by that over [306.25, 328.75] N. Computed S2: 0.8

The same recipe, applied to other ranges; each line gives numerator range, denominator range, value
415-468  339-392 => 0.98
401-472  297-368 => 0.92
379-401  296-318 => 0.83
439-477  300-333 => 0.81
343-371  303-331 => 0.84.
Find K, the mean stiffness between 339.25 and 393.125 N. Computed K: 64.7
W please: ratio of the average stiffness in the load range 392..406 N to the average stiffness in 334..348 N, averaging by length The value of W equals 1.14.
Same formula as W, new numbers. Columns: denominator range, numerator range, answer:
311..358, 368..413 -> 0.99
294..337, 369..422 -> 0.87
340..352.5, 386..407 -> 1.04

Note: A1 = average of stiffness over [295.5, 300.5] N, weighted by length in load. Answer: 80.9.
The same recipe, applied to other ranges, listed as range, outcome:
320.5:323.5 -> 74.3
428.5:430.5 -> 64.3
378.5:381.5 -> 69.5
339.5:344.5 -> 51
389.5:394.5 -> 66.4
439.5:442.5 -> 67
